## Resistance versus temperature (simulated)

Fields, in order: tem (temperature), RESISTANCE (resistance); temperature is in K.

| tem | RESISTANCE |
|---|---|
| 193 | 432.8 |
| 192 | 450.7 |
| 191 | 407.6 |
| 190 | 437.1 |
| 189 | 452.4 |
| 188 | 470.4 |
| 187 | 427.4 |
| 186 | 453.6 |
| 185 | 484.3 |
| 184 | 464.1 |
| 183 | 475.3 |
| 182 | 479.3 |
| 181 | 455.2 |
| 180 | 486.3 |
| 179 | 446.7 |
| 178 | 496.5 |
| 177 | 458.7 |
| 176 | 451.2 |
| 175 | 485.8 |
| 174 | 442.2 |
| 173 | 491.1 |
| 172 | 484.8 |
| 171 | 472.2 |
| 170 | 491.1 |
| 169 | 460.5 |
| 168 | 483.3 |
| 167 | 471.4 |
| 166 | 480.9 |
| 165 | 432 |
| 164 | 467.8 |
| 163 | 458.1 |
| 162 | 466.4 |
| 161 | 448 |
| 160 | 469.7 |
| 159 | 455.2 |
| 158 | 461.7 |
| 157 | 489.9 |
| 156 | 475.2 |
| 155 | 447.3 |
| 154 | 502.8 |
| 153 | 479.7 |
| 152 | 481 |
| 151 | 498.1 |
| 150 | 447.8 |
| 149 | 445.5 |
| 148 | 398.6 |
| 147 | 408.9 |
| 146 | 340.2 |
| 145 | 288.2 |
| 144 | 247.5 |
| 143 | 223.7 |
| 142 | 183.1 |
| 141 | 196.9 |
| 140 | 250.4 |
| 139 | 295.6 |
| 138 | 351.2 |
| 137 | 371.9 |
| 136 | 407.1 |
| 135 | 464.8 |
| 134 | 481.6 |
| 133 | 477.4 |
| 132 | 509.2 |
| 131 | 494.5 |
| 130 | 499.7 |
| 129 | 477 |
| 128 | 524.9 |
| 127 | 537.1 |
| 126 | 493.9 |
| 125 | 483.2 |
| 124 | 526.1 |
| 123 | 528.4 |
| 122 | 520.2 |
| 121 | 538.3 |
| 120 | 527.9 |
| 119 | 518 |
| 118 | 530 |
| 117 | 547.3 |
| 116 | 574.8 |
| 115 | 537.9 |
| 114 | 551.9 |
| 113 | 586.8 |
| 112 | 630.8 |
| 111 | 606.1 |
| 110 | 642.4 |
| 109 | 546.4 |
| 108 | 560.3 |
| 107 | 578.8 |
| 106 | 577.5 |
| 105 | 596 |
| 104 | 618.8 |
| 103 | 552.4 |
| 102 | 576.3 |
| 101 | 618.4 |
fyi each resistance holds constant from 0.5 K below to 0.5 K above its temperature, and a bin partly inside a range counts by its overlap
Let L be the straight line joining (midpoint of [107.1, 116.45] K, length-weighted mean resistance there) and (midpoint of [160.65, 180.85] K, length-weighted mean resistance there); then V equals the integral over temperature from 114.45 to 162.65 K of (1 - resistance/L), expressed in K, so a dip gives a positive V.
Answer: 7.9 K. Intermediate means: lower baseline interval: 582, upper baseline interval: 469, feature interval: 444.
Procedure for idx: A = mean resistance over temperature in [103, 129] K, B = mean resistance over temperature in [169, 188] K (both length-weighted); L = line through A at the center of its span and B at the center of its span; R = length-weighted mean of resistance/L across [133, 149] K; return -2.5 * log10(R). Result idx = 0.48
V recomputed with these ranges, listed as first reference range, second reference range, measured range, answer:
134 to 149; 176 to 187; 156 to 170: -2.3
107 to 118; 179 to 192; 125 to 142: 3.8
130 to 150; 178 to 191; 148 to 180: -4.0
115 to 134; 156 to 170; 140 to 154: 3.7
